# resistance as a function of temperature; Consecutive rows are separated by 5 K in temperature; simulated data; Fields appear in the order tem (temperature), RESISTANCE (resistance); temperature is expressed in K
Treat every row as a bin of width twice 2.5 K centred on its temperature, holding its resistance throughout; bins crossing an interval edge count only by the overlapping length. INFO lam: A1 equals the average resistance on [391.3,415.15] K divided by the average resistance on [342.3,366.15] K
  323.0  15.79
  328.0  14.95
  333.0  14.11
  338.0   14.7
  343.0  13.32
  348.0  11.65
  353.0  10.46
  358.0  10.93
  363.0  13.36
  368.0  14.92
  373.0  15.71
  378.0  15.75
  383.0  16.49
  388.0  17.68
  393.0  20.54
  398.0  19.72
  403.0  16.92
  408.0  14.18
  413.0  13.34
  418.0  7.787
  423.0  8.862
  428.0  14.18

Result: 1.42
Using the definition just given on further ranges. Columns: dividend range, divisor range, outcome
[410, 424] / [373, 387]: 0.63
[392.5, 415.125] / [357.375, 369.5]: 1.26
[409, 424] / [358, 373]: 0.76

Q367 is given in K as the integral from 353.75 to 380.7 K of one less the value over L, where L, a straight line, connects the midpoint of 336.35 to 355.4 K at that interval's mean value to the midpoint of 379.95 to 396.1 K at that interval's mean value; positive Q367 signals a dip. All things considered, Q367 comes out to 2.6 K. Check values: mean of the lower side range 12.4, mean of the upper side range 18.2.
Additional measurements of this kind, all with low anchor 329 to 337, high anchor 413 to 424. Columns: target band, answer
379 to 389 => -4.74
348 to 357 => 1.62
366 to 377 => -2.97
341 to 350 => 0.77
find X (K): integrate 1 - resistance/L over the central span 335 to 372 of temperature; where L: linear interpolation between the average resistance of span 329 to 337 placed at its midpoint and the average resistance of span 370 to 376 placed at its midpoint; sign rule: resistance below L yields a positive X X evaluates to 5.2 K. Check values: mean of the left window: 14.4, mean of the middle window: 12.9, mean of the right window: 15.6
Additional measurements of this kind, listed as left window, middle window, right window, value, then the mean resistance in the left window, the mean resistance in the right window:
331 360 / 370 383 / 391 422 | -1.93 K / 12.5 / 15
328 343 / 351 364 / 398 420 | 2.54 K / 14.3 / 13.9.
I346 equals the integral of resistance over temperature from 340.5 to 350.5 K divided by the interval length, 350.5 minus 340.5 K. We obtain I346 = 12.5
